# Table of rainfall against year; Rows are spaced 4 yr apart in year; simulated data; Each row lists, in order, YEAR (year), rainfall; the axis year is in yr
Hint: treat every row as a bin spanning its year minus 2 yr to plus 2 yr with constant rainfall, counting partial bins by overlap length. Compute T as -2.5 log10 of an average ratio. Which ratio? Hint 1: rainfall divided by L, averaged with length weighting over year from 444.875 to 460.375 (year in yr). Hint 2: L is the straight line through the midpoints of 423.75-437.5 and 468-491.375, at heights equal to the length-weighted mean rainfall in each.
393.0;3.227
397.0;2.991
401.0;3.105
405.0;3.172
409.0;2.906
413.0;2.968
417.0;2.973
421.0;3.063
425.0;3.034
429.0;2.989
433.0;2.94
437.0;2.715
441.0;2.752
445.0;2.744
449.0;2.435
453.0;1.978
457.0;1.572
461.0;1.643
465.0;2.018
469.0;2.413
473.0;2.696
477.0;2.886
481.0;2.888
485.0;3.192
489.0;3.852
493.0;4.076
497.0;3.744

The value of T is 0.40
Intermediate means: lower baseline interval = 2.94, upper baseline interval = 3.03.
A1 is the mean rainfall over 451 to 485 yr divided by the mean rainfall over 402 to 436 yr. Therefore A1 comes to 0.77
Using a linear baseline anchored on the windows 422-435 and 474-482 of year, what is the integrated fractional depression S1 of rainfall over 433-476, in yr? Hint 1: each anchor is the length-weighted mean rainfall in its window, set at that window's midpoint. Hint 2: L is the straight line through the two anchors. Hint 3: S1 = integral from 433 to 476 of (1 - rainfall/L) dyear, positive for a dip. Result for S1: 8.6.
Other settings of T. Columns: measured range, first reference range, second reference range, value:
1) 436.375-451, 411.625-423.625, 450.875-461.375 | -0.23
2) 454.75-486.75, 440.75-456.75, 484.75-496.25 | 0.29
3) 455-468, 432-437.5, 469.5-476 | 0.45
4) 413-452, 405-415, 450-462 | -0.19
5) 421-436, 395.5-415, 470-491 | 0.02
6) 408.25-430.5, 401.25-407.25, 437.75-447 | 0.00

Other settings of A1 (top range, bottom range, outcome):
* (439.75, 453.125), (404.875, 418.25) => 0.85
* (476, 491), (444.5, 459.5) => 1.53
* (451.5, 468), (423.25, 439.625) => 0.63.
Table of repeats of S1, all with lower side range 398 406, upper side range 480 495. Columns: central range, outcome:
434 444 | 1.7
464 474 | 3.1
